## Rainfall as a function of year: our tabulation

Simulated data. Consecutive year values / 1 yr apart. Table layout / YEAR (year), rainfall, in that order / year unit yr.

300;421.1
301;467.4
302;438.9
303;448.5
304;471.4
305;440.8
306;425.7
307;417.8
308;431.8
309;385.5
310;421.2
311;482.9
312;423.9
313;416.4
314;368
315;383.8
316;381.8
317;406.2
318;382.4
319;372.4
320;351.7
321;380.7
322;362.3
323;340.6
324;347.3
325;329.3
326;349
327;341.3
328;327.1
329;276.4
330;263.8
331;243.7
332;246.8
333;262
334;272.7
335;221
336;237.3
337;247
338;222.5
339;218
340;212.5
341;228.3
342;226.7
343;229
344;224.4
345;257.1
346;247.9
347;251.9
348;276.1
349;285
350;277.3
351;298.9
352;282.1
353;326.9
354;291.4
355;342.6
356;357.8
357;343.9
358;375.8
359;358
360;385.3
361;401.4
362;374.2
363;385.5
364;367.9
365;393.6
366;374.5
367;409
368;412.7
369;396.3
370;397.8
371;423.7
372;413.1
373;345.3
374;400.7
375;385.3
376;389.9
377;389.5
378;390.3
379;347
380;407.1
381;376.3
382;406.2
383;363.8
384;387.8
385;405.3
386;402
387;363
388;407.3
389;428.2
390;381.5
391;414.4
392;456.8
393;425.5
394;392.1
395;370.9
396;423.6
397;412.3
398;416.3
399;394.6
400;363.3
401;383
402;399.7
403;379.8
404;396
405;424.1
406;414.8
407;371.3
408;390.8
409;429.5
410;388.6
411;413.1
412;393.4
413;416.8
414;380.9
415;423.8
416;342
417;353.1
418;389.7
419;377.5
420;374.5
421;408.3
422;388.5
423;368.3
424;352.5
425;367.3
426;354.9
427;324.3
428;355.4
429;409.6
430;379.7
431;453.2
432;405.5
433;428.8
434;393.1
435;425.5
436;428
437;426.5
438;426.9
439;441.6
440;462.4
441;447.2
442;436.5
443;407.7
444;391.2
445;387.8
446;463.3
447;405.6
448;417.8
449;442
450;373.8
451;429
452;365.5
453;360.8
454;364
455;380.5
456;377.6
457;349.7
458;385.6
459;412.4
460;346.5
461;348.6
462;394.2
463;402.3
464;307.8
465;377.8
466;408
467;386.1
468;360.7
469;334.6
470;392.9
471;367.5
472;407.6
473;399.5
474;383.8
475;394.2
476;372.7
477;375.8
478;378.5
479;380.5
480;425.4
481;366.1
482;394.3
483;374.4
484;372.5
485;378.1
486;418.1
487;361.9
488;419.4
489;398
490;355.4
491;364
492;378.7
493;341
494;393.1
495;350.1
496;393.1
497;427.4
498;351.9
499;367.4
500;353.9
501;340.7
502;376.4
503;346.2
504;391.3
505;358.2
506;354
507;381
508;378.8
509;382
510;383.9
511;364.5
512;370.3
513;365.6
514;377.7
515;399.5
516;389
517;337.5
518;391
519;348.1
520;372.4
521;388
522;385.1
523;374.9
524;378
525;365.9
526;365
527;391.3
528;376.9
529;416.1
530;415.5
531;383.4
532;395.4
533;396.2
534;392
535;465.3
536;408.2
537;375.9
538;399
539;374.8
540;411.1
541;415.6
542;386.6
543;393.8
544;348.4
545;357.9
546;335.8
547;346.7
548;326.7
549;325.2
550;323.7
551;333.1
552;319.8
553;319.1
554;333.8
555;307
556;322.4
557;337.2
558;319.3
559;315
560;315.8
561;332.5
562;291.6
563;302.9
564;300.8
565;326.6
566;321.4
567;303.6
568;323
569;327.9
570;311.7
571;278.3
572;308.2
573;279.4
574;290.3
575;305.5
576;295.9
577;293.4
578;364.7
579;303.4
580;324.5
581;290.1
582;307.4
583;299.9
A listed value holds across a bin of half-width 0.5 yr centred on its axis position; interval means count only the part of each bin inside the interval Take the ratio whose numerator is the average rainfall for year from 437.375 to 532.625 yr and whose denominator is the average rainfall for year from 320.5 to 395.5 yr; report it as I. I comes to 1.14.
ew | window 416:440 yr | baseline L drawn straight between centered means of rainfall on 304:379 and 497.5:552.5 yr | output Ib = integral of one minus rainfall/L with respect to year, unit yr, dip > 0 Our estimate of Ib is -2.5 yr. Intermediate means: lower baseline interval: 340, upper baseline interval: 374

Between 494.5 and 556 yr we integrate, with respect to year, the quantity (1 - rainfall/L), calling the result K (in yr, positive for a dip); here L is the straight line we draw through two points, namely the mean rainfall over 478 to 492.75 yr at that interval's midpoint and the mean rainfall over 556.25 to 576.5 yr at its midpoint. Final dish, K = -4.4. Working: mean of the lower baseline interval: 384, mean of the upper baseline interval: 310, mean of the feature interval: 371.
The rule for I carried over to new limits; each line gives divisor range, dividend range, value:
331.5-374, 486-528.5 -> 1.20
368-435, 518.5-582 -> 0.88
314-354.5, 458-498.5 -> 1.30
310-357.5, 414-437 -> 1.26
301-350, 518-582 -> 1.05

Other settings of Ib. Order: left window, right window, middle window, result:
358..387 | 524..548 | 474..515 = 1.1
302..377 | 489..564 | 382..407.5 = -3.7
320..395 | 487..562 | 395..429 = -3.9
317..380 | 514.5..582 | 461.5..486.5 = -3.1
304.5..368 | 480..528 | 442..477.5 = -2.2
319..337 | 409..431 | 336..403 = -2.4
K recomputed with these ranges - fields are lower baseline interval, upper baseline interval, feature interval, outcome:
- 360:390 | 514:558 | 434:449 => -1.7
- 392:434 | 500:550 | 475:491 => -0.1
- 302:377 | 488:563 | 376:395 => -2.6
